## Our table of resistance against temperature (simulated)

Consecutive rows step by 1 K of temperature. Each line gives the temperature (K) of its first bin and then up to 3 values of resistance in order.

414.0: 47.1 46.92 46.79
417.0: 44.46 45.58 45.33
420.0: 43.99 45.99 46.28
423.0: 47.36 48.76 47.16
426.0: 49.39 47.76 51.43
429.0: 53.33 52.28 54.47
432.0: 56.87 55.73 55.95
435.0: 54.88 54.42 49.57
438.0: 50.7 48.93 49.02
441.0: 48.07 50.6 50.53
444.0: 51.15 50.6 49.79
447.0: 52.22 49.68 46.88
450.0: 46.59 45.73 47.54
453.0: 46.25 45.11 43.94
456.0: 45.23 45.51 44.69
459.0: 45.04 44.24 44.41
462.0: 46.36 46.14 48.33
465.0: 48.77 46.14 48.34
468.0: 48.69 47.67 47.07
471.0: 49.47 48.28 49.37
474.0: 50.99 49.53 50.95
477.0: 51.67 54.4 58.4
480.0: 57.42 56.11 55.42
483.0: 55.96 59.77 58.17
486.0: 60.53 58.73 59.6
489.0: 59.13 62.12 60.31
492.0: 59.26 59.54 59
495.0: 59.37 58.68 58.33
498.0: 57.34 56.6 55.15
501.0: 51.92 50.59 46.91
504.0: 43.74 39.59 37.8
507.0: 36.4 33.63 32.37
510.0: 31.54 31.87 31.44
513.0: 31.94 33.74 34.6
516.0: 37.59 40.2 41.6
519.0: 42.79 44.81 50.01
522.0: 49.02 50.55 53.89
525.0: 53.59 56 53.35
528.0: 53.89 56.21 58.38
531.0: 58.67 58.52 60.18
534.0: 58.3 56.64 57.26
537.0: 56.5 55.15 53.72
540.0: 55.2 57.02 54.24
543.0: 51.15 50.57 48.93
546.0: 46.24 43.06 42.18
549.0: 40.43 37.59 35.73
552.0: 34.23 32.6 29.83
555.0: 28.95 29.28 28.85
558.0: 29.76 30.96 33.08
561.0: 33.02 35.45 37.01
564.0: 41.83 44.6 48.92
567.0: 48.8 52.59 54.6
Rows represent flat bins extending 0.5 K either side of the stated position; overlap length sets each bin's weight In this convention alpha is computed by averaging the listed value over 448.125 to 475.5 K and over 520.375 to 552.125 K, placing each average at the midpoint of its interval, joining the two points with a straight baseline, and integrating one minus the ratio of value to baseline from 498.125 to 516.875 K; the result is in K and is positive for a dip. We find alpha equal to 3.6 K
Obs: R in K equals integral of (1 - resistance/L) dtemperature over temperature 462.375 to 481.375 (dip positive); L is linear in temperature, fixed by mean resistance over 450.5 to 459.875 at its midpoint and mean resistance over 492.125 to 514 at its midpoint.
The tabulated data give -2.00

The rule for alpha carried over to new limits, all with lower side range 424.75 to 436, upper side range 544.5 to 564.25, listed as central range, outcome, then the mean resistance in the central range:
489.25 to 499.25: -3.4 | 59.1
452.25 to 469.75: 0.9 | 46.2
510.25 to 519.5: 1.2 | 36.1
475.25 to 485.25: -2.1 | 55.6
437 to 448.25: 0.2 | 50.1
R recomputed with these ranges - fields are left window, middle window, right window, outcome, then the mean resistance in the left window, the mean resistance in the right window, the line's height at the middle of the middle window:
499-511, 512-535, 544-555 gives -4.55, 42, 39.1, 40.8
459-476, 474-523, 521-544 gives 1.62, 47.8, 55.1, 51.3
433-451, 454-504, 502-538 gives -4.14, 50.6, 46.3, 48.5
